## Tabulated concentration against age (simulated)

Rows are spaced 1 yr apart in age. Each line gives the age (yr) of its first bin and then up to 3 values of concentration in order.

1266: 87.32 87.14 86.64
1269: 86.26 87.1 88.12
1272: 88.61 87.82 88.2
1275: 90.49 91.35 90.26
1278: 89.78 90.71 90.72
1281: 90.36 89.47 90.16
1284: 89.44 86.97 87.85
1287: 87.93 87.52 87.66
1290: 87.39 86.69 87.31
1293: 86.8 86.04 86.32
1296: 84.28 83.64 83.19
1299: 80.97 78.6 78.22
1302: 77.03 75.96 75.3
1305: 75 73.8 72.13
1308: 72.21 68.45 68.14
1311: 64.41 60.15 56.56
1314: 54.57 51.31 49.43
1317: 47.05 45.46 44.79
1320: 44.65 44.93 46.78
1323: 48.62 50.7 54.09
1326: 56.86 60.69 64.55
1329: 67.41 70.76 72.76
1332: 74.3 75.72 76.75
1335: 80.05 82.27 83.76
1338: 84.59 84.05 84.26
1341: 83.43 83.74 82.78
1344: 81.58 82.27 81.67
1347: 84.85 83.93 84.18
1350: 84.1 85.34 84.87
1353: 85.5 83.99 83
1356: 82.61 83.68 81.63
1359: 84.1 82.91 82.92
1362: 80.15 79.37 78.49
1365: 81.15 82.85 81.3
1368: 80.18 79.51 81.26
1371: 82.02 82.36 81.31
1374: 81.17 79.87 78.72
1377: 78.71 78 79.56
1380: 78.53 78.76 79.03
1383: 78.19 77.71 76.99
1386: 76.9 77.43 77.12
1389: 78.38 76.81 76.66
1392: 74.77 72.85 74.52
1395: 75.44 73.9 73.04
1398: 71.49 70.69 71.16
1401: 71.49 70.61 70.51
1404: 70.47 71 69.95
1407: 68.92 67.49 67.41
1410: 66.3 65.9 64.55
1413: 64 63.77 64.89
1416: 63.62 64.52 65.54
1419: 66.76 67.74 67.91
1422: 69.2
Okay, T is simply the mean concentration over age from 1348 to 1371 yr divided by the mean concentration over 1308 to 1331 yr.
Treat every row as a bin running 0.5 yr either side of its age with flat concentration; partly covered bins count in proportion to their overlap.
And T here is 1.47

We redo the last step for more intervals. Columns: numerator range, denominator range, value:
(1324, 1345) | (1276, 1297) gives 0.85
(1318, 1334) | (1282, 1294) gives 0.67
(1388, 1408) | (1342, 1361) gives 0.87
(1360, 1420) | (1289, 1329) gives 1.11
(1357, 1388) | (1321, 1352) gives 1.08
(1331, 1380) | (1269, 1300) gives 0.93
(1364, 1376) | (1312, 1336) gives 1.38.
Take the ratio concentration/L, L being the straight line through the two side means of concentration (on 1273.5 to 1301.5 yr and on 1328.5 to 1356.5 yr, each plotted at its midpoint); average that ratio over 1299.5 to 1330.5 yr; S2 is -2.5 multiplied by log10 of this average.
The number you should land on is 0.35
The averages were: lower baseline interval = 87.1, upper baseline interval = 81.2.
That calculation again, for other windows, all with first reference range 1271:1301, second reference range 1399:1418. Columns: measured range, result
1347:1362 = -0.10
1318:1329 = 0.48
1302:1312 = 0.18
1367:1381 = -0.10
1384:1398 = -0.08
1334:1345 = -0.05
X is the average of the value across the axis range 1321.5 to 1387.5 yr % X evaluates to 77.9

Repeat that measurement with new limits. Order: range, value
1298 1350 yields 69.4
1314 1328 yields 50.4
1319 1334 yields 59.6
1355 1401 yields 78.5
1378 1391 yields 77.9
